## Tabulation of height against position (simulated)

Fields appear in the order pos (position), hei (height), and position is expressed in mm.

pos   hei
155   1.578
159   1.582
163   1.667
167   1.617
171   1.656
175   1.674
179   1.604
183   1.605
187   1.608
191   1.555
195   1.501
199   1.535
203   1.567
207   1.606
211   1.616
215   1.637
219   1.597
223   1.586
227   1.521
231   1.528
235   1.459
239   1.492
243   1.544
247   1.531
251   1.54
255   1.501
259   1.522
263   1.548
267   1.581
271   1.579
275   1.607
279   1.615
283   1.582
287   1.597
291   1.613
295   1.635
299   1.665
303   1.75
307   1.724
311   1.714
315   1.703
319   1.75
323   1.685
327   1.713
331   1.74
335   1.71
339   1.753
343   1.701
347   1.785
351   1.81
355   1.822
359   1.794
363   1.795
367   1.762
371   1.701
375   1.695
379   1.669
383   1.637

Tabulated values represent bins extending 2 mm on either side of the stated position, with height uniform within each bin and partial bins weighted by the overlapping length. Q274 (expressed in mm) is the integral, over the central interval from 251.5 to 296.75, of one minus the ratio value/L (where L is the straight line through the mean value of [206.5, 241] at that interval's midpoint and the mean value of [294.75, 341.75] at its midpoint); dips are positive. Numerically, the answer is 1.7 mm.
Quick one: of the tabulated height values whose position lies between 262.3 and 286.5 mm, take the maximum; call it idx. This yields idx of 1.615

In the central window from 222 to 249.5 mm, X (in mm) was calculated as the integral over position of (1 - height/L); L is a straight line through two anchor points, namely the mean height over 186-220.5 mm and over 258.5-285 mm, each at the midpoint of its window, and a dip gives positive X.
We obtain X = 1.01 mm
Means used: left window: 1.58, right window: 1.58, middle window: 1.52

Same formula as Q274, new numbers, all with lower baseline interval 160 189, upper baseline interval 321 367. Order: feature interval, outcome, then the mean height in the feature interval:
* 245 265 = 1.92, 1.53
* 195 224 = 1.24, 1.59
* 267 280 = 0.82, 1.6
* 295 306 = 0.18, 1.7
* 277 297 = 1.23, 1.61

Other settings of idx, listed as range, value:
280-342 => 1.753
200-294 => 1.637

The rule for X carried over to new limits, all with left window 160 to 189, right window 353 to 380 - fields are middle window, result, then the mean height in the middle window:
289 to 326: 0.4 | 1.69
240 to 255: 1.3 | 1.53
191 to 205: 0.9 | 1.54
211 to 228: 0.7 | 1.59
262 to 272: 0.7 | 1.57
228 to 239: 1.1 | 1.5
